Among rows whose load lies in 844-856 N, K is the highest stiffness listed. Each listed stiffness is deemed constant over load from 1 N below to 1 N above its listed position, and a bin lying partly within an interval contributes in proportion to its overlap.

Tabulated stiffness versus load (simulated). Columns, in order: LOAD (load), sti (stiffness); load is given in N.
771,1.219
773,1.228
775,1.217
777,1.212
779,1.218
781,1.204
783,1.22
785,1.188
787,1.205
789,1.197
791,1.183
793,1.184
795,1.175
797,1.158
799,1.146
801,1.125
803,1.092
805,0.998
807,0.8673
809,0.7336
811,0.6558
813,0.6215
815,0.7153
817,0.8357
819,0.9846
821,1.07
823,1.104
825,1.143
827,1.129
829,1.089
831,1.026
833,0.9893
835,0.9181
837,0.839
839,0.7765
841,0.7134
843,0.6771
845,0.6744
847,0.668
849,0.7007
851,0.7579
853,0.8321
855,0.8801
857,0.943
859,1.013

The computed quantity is 0.8801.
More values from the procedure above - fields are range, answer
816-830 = 1.143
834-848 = 0.9181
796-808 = 1.158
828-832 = 1.089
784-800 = 1.205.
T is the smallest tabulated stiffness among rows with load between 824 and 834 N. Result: 0.9893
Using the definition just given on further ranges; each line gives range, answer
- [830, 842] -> 0.7134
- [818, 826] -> 0.9846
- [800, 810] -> 0.7336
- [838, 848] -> 0.668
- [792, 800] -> 1.146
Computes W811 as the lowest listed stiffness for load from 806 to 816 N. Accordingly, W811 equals 0.6215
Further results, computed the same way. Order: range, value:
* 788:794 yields 1.183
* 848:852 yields 0.7007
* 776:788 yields 1.188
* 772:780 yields 1.212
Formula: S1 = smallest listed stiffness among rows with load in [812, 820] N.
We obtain 0.6215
